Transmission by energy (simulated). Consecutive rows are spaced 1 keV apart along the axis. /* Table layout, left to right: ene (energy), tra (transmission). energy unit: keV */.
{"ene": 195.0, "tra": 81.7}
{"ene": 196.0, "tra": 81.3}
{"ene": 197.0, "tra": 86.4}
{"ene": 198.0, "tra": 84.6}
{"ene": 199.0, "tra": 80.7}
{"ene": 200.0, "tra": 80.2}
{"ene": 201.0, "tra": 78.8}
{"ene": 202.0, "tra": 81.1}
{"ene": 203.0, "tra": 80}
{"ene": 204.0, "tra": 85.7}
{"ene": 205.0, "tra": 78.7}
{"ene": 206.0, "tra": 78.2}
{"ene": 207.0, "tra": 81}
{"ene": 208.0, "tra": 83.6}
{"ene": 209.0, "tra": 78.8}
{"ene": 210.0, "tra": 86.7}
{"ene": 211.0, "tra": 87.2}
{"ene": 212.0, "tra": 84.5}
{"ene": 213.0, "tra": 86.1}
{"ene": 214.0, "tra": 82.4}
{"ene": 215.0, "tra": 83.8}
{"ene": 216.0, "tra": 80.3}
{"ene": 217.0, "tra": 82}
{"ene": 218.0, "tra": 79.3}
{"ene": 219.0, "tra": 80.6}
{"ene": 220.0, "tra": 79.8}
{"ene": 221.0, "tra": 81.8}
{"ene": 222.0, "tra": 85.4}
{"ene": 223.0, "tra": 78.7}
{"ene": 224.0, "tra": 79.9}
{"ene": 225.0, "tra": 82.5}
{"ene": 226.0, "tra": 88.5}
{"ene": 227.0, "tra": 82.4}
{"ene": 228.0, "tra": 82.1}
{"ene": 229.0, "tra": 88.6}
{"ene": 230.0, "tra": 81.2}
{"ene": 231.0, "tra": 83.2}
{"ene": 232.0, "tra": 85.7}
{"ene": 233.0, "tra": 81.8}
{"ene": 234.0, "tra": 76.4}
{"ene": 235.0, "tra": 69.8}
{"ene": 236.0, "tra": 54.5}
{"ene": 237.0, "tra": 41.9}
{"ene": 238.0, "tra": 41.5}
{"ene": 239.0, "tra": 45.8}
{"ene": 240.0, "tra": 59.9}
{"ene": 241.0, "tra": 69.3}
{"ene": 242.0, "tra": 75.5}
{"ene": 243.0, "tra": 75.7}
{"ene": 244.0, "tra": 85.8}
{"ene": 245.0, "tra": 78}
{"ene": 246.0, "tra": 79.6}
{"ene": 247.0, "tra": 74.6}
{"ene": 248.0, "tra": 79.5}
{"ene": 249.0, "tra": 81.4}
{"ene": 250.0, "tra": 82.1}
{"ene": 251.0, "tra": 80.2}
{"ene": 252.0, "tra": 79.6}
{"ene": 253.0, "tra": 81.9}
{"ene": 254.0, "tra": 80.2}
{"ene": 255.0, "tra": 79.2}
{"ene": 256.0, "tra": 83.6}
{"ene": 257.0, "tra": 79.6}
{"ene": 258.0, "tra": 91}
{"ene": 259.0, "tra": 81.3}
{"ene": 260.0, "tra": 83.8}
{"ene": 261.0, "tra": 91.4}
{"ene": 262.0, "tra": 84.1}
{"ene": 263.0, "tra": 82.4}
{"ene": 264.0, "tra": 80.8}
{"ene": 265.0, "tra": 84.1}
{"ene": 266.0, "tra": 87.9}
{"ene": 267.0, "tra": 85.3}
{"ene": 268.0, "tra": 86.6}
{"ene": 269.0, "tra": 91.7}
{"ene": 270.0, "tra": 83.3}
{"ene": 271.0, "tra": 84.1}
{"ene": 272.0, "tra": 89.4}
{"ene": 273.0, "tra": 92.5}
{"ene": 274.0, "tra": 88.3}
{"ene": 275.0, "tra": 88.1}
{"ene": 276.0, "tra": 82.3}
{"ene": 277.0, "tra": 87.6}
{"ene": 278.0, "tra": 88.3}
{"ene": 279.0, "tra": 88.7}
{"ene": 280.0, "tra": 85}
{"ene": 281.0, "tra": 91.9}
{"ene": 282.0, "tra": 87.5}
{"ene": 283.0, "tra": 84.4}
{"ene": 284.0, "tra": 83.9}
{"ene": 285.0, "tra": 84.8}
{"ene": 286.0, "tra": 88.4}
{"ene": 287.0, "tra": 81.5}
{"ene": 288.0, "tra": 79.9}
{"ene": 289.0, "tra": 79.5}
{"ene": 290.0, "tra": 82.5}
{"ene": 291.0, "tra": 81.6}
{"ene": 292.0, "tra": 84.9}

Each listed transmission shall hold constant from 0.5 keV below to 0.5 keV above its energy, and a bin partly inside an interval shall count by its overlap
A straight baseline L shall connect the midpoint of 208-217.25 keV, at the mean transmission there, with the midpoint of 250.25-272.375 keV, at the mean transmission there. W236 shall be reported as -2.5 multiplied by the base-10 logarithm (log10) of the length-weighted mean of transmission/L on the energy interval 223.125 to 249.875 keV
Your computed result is 0.13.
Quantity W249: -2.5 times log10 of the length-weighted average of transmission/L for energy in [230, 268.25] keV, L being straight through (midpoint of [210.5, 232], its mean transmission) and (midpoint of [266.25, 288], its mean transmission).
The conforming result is 0.11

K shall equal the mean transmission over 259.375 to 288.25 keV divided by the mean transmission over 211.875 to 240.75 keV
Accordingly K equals 1.1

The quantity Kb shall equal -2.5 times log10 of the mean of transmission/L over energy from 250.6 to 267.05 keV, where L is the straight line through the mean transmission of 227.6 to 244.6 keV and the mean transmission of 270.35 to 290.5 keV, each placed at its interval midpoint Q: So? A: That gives -0.07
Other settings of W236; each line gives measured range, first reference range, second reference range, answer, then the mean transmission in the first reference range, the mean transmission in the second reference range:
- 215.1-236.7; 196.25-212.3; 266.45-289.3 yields 0.046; 82.2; 86.3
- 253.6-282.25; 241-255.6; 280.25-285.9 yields -0.032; 79.2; 86.6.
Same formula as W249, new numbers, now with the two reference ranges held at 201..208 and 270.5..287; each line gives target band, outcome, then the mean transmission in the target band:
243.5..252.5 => 0.06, 80.1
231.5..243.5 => 0.28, 64.8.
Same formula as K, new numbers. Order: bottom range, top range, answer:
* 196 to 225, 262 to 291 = 1.04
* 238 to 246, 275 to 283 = 1.27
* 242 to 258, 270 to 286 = 1.08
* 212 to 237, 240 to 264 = 1.01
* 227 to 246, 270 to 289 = 1.21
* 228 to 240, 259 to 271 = 1.25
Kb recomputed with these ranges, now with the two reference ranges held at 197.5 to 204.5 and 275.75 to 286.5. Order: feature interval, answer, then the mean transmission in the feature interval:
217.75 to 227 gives 0.01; 81.9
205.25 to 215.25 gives -0.01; 83.1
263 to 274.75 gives -0.01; 86.6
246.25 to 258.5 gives 0.05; 81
